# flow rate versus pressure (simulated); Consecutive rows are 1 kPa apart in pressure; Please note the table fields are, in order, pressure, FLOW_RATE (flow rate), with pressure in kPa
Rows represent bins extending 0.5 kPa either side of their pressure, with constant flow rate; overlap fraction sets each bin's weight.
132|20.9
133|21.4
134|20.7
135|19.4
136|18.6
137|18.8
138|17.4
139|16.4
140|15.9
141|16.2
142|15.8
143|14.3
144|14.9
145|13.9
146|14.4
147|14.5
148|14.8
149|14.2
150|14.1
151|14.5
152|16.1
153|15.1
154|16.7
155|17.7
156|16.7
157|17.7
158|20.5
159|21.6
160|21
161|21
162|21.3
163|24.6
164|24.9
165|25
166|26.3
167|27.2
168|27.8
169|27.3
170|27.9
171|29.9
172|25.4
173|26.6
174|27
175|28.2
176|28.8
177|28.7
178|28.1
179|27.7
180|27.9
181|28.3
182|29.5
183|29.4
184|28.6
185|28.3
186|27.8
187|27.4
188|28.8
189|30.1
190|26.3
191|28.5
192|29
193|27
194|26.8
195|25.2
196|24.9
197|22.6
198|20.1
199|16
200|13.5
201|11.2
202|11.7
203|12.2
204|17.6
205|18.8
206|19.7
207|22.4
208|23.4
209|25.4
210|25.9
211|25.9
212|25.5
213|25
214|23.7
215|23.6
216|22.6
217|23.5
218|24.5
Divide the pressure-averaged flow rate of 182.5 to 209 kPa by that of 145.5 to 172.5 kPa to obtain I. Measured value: 1.1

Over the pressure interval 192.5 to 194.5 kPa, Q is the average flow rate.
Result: 26.9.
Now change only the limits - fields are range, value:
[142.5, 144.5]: 14.6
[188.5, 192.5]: 28.5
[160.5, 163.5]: 22.3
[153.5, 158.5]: 17.9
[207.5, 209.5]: 24.4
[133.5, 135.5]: 20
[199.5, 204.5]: 13.2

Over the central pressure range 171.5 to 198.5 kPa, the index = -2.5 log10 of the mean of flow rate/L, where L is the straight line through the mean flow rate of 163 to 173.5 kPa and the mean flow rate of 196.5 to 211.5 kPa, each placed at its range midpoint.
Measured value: -0.18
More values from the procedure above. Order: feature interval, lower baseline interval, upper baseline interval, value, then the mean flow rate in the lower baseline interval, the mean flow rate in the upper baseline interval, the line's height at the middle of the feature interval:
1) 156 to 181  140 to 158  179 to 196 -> -0.16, 15.5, 28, 21.8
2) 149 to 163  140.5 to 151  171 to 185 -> 0.06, 14.7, 28.1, 19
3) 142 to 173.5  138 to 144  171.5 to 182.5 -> 0.08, 15.8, 27.8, 21.4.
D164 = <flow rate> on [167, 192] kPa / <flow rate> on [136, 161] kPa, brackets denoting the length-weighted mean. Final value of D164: 1.7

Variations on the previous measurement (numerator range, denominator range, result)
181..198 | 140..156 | 1.79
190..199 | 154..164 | 1.23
